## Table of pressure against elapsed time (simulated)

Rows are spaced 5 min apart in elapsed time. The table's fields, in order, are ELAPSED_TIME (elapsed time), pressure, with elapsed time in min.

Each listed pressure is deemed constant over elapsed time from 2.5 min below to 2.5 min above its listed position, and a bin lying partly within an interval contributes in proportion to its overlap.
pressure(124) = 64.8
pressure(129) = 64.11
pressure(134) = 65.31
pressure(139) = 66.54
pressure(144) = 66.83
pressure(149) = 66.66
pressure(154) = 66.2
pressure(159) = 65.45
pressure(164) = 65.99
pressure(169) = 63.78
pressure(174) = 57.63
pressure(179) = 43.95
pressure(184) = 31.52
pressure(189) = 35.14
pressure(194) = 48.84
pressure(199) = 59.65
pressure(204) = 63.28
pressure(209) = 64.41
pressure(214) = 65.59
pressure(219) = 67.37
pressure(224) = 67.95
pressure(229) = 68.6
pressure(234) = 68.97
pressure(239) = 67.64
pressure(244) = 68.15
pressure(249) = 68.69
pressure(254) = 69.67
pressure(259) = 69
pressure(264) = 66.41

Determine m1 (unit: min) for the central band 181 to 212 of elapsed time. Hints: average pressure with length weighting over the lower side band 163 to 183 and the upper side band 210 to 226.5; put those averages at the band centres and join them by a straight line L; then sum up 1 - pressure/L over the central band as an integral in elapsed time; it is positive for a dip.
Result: 5.6 min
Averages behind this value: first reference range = 55.3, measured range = 50.6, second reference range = 66.7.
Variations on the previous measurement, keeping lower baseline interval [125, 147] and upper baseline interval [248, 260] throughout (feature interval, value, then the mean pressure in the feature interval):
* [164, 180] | 2.1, 57.9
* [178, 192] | 6.4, 36.5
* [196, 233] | 1.5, 65.2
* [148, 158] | 0.0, 66.2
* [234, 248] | 0.1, 68.2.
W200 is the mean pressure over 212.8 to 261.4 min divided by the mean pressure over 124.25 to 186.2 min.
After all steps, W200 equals 1.13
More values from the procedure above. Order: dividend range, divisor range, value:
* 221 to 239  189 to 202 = 1.34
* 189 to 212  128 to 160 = 0.86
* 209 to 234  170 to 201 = 1.44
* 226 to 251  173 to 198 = 1.57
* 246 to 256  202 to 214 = 1.08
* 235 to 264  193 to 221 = 1.10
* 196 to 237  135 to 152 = 0.99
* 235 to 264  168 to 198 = 1.47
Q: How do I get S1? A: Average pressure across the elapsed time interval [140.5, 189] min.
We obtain 57.6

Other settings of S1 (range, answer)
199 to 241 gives 66.3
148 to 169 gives 65.8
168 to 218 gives 53.5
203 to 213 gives 64.2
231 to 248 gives 68.3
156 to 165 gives 65.7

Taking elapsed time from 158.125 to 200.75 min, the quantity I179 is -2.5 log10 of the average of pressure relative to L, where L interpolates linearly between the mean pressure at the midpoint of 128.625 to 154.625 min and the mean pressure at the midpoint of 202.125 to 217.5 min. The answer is 0.252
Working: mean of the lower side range 66.1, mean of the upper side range 64.7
